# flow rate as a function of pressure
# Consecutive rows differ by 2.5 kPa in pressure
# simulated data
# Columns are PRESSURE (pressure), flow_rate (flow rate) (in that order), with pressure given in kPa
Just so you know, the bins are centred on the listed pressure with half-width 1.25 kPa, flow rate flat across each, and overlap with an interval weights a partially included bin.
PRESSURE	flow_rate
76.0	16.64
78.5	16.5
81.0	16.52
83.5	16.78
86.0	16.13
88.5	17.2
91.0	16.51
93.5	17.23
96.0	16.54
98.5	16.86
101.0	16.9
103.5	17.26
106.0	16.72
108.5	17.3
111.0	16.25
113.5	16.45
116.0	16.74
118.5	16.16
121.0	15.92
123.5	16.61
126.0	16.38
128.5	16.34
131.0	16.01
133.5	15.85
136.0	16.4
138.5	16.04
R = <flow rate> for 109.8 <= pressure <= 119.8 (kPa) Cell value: 16.4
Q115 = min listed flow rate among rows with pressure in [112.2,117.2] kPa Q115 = 16.45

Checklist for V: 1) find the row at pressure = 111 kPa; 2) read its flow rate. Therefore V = 16.25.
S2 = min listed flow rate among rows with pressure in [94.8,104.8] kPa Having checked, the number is 16.54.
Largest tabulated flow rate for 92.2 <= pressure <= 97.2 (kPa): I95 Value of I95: 17.23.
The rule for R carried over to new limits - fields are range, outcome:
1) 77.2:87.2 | 16.5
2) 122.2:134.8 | 16.2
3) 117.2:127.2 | 16.3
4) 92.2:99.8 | 16.9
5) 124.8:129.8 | 16.4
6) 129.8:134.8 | 15.9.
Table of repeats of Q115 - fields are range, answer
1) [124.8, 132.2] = 16.01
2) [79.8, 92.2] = 16.13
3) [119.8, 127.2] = 15.92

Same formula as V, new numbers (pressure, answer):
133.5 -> 15.85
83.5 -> 16.78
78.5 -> 16.5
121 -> 15.92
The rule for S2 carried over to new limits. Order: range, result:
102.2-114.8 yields 16.25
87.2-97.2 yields 16.51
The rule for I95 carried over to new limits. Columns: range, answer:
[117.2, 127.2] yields 16.61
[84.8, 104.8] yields 17.26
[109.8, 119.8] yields 16.74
